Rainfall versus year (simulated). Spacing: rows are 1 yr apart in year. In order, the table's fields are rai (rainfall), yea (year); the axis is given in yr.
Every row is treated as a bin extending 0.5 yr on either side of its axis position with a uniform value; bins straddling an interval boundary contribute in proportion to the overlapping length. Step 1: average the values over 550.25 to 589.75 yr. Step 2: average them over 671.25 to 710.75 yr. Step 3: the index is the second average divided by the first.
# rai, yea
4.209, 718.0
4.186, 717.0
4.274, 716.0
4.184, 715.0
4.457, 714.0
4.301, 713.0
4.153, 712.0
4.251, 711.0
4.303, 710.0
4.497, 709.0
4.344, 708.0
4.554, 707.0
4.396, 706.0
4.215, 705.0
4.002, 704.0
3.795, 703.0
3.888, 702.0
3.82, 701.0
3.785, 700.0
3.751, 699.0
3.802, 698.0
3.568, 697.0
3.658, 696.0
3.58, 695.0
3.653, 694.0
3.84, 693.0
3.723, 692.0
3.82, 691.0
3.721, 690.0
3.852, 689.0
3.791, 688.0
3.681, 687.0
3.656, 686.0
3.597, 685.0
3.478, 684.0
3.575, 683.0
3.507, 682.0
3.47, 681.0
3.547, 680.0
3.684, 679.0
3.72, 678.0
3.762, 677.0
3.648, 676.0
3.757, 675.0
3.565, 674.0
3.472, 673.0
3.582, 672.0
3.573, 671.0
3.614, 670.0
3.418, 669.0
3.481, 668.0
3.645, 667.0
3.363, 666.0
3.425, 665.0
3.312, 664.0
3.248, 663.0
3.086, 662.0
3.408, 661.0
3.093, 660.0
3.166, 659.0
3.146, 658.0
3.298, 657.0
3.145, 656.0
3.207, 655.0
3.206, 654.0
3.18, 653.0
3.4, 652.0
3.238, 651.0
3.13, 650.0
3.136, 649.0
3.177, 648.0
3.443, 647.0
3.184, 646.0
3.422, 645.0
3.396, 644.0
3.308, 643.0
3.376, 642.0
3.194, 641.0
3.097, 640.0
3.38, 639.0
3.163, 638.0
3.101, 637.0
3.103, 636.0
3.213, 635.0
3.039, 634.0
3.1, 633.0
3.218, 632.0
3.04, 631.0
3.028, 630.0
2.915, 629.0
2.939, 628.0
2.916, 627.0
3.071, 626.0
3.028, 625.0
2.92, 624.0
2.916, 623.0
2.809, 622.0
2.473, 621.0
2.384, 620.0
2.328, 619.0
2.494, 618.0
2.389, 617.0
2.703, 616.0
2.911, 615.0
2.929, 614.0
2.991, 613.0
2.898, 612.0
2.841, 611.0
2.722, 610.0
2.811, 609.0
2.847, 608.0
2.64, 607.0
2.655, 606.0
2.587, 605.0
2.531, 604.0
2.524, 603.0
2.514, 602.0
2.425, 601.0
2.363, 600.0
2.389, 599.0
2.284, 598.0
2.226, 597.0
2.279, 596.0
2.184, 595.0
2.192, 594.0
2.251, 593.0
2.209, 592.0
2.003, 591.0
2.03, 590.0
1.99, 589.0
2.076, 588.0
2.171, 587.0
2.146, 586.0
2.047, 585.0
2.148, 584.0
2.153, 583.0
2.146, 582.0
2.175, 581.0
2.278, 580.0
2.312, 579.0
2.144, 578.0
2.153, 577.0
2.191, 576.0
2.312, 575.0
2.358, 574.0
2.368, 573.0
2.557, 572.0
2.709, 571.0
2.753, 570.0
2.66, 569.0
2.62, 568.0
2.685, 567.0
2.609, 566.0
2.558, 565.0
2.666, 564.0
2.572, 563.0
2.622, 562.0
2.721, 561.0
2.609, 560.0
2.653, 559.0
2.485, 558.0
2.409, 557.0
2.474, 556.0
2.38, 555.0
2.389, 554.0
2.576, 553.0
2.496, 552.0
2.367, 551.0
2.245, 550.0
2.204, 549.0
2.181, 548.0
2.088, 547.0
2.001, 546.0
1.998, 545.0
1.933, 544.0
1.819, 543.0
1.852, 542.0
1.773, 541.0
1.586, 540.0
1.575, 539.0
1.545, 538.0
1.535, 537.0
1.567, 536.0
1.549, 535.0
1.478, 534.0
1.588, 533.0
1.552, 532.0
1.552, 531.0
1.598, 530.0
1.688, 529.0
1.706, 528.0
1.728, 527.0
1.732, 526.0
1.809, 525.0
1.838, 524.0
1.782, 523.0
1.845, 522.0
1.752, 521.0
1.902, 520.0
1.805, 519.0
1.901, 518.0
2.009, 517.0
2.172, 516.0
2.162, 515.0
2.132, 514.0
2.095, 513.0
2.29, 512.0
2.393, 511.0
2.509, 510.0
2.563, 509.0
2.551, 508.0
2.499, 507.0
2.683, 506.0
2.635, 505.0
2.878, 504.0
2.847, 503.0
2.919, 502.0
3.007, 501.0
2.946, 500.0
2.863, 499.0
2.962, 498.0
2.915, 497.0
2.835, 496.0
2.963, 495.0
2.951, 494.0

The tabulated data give 1.6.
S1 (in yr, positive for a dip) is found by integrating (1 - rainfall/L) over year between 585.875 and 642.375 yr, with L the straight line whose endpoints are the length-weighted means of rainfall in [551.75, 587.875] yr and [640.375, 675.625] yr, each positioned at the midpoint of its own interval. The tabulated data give 4.1 yr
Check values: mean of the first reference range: 2.42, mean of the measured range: 2.69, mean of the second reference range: 3.34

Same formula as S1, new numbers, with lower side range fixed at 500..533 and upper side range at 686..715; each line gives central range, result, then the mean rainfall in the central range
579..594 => 3.70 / 2.14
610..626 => 2.06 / 2.74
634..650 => 0.72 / 3.24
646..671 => 1.83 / 3.29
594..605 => 2.21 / 2.37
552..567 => 0.10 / 2.55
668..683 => 0.53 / 3.59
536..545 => 2.54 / 1.71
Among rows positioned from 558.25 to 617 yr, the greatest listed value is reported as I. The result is 2.991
